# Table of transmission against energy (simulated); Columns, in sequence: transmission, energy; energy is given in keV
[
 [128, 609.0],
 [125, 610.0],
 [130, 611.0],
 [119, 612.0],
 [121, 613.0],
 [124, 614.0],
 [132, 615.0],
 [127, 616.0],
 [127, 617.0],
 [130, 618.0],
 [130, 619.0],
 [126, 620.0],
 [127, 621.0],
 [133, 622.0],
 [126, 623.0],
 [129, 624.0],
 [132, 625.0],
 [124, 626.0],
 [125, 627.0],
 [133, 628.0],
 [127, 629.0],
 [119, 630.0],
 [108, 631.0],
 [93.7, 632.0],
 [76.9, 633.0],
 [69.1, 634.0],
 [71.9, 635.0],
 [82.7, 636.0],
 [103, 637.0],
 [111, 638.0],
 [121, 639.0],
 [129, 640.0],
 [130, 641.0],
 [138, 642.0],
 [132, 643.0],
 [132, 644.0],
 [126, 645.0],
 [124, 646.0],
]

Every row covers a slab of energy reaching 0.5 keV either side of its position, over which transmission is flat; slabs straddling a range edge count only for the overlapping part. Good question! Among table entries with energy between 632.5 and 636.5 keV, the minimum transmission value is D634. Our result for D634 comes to 69.1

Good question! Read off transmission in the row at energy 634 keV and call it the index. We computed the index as 69.1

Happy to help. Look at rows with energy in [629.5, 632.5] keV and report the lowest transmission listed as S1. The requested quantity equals 93.7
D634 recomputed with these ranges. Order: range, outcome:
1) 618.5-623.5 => 126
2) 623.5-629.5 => 124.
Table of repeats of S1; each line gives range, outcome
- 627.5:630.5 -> 119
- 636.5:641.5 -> 103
